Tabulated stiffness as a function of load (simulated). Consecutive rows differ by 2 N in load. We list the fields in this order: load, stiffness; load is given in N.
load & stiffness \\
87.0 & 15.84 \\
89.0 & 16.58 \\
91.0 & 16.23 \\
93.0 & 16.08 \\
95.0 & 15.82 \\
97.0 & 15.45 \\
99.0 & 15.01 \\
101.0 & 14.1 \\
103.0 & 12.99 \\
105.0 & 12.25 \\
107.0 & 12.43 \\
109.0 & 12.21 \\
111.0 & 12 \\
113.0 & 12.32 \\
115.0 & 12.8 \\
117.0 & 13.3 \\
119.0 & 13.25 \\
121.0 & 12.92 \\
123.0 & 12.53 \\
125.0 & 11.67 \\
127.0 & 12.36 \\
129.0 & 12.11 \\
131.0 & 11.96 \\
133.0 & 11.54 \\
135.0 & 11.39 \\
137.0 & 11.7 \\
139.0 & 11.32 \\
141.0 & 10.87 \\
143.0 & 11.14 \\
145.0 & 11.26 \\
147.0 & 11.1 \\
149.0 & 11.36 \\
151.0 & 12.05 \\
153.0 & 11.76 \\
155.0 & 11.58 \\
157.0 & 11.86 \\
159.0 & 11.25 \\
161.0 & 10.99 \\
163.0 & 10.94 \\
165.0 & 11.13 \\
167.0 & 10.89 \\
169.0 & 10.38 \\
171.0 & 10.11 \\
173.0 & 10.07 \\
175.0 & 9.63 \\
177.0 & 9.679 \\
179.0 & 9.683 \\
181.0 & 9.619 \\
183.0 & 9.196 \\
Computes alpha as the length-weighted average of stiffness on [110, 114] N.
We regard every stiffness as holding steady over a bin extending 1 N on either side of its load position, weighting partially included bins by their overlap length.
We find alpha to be 12.2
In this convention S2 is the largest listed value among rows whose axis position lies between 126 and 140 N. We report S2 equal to 12.36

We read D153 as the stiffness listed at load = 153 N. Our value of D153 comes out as 11.76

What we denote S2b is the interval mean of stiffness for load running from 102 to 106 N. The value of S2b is 12.6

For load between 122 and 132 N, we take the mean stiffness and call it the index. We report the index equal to 12.1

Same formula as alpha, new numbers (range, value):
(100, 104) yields 13.5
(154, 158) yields 11.7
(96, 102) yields 14.9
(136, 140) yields 11.5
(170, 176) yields 9.94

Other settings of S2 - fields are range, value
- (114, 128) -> 13.3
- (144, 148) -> 11.26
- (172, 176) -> 10.07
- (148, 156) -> 12.05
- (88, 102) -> 16.58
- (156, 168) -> 11.86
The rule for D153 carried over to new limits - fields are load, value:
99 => 15.01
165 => 11.13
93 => 16.08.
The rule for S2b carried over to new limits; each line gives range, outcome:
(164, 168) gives 11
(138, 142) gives 11.1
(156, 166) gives 11.2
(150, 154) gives 11.9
